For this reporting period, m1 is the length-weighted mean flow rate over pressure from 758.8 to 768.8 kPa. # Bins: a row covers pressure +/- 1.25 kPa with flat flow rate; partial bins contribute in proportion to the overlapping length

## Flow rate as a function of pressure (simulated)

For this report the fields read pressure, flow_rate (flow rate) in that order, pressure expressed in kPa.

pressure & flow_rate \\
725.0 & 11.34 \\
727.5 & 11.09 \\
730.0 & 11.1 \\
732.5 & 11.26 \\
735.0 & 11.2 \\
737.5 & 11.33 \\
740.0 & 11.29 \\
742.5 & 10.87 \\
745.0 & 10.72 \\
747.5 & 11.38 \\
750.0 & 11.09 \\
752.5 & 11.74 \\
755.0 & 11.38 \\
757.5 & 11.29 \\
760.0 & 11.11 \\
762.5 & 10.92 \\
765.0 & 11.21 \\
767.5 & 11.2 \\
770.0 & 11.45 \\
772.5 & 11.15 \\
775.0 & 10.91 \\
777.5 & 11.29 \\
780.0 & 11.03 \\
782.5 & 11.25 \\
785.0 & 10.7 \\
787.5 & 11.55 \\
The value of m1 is 11.1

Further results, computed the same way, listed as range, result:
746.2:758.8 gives 11.4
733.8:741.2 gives 11.3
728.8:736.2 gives 11.2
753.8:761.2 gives 11.3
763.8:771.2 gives 11.3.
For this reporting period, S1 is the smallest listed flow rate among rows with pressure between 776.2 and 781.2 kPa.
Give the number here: 11.03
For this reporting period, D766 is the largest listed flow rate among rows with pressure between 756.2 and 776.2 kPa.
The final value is 11.45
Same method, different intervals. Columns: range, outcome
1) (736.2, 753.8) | 11.74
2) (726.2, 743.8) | 11.33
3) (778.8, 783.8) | 11.25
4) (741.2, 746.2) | 10.87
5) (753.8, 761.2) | 11.38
